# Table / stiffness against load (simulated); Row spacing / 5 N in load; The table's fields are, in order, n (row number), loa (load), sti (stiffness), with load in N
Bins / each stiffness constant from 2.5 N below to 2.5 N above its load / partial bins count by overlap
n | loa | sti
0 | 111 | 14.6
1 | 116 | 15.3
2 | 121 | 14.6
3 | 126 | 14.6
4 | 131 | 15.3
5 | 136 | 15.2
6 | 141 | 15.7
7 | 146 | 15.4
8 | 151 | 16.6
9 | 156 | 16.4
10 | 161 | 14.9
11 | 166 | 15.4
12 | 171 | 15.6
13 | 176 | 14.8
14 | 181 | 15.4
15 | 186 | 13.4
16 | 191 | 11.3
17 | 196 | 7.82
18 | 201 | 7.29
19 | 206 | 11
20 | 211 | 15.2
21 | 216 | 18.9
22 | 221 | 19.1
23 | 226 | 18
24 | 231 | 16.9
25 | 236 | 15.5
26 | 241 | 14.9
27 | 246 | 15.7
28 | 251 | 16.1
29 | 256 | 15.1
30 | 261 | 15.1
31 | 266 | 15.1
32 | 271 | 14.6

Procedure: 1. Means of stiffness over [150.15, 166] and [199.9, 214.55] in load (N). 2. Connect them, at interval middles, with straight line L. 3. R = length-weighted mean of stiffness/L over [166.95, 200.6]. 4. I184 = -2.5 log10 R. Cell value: 0.10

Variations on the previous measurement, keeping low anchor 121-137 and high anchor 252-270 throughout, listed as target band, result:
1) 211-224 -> -0.206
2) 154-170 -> -0.039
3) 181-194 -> 0.178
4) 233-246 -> -0.018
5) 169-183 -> -0.017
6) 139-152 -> -0.060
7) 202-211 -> 0.289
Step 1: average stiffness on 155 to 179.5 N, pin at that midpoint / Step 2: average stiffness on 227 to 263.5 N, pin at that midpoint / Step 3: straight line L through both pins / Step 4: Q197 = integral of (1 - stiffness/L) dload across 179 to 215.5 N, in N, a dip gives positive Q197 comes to 8.3 N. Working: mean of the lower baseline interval 15.4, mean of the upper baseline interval 15.7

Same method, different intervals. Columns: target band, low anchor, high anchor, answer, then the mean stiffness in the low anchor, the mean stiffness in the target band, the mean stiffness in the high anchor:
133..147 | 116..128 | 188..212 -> -1.8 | 14.7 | 15.4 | 10.3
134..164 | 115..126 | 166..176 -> -1.2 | 14.8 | 15.7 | 15.3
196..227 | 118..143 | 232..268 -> 2.3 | 15.1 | 14.2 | 15.4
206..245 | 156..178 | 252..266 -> -3.2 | 15.3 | 16.5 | 15.2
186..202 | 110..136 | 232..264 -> 5.8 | 14.9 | 9.66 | 15.5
